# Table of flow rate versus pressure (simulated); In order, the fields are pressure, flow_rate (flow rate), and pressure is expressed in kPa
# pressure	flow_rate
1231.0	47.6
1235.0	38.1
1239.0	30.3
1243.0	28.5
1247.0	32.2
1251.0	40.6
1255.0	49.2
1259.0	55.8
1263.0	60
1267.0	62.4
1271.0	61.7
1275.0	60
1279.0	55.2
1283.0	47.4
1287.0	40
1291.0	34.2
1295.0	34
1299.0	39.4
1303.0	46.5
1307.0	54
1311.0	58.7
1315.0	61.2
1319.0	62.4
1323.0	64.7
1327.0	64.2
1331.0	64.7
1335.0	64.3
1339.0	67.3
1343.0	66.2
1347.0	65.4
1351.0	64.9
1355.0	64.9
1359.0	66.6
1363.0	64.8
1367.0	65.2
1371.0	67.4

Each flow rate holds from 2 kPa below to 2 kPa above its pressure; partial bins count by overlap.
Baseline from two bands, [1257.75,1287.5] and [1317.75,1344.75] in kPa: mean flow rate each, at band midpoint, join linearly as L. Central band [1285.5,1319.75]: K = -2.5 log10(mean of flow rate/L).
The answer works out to 0.271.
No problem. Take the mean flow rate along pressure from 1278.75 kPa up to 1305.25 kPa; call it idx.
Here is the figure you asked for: 41.6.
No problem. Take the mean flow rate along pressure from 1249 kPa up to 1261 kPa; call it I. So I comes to 48.5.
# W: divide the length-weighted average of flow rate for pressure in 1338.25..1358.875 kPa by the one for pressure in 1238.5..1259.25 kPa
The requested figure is 1.70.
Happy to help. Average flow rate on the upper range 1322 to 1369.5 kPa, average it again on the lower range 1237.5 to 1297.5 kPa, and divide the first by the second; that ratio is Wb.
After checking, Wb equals 1.4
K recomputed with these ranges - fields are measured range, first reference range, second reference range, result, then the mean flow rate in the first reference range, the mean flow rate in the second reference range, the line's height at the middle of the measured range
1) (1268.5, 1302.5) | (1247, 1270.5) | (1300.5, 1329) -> 0.18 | 52.3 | 58.5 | 55.2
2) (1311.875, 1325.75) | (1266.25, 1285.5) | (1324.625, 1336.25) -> 0.00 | 56.6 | 64.4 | 62.7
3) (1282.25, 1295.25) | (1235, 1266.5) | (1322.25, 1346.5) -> 0.34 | 43.1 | 65.3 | 53.1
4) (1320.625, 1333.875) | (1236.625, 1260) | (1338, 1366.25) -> -0.09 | 38.7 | 65.6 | 59.2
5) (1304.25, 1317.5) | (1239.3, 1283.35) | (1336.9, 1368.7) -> 0.02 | 49.6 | 65.7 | 58.3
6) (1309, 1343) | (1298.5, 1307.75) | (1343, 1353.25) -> -0.14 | 46.8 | 65.3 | 56.2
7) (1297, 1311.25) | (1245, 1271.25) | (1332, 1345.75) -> 0.22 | 51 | 65.8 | 59.5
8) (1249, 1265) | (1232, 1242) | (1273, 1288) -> -0.20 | 35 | 51.4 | 42.5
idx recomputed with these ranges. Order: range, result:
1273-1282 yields 56.5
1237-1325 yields 49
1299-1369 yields 62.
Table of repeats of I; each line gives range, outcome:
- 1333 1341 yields 65.8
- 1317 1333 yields 64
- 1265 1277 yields 61.4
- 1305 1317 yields 58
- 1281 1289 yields 43.7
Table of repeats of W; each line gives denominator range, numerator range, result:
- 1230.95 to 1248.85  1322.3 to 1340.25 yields 1.91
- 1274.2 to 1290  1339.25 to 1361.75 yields 1.34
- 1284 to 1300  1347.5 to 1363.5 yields 1.75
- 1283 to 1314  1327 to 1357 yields 1.46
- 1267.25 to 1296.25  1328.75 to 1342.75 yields 1.34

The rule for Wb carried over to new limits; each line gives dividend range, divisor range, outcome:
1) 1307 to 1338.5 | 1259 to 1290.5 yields 1.15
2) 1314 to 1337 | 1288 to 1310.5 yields 1.49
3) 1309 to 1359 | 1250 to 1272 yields 1.16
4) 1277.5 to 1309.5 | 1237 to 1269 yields 0.98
